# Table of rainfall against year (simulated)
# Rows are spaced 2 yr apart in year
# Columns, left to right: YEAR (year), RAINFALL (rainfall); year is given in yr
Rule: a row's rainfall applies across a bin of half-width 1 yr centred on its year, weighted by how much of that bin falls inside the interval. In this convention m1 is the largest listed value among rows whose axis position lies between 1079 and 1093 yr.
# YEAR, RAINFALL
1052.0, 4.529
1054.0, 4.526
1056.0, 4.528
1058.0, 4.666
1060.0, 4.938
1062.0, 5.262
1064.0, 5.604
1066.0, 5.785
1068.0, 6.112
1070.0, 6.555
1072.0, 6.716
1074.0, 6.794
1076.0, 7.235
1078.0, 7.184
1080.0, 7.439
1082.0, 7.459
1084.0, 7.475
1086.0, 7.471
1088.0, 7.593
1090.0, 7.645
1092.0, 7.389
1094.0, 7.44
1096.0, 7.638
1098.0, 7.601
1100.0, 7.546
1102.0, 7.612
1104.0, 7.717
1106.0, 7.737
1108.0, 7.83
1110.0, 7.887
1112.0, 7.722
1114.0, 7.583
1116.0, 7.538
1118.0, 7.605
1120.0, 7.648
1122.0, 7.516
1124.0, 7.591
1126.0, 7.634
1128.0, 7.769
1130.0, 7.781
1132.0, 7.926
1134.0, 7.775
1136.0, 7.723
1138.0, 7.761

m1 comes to 7.645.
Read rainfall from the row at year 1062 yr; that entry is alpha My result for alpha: 5.262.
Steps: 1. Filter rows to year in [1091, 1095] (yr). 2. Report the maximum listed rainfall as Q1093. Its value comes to 7.44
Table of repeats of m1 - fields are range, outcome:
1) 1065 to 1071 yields 6.555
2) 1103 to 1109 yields 7.83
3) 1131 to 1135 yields 7.926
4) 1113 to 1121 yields 7.648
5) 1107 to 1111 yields 7.887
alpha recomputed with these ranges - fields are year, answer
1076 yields 7.235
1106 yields 7.737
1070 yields 6.555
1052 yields 4.529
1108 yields 7.83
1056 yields 4.528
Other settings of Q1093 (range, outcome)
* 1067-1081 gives 7.439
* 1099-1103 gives 7.612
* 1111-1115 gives 7.722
